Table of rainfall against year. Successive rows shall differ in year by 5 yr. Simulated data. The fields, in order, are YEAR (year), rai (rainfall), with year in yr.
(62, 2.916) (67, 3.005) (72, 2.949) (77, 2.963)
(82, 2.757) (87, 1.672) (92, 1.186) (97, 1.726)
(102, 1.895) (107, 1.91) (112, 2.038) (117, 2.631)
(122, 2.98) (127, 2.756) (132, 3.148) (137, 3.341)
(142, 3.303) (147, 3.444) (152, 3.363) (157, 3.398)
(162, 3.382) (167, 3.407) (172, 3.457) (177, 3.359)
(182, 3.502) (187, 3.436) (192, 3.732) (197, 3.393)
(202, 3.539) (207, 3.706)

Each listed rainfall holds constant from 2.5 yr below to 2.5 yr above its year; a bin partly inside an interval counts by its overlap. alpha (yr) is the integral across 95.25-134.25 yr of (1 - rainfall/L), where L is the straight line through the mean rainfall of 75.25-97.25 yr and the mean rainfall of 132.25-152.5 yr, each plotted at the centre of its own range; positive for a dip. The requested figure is 4.93 yr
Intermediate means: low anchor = 2.06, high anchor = 3.34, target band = 2.39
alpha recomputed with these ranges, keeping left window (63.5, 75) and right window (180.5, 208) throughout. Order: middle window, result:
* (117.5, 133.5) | 1.6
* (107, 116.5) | 3.1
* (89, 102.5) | 6.7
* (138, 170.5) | -0.2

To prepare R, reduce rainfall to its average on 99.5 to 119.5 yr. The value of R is 2.12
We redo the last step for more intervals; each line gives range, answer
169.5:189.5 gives 3.44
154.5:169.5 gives 3.4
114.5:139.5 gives 2.97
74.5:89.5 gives 2.46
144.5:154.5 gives 3.4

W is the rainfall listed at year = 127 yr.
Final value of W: 2.756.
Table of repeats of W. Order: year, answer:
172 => 3.457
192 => 3.732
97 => 1.726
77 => 2.963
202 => 3.539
